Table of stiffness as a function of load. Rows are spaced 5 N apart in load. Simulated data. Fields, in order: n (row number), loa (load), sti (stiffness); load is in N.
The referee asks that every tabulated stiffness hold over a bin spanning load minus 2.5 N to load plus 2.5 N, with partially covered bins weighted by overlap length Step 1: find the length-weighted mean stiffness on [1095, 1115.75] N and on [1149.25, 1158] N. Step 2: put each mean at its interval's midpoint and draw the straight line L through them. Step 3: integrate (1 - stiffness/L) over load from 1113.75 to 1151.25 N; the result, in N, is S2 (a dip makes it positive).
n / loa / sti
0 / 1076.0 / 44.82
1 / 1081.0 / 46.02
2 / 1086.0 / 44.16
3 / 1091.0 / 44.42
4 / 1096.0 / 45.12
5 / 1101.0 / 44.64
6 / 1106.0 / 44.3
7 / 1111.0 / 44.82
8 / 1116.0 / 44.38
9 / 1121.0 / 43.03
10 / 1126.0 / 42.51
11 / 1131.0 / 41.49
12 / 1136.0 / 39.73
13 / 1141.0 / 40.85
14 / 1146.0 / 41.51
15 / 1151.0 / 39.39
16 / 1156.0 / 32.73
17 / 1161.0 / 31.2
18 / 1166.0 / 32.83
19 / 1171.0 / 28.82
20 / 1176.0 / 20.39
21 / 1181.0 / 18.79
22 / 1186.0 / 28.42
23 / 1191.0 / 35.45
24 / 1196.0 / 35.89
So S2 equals -1.9 N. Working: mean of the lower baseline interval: 44.7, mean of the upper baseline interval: 36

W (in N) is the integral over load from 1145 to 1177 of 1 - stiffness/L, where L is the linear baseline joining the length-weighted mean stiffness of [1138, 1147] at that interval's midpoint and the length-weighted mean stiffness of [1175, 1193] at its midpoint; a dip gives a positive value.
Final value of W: 1.9 N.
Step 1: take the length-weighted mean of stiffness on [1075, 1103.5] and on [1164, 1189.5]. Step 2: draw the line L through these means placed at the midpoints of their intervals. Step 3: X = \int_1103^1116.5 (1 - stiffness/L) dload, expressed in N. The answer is -1.4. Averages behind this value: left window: 44.9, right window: 26.1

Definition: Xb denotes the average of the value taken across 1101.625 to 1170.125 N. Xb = 39.8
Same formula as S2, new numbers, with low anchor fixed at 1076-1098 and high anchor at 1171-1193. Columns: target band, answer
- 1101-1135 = -4.12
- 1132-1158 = -4.52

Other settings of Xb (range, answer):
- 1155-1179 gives 28.8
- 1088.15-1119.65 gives 44.6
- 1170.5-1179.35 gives 23.1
